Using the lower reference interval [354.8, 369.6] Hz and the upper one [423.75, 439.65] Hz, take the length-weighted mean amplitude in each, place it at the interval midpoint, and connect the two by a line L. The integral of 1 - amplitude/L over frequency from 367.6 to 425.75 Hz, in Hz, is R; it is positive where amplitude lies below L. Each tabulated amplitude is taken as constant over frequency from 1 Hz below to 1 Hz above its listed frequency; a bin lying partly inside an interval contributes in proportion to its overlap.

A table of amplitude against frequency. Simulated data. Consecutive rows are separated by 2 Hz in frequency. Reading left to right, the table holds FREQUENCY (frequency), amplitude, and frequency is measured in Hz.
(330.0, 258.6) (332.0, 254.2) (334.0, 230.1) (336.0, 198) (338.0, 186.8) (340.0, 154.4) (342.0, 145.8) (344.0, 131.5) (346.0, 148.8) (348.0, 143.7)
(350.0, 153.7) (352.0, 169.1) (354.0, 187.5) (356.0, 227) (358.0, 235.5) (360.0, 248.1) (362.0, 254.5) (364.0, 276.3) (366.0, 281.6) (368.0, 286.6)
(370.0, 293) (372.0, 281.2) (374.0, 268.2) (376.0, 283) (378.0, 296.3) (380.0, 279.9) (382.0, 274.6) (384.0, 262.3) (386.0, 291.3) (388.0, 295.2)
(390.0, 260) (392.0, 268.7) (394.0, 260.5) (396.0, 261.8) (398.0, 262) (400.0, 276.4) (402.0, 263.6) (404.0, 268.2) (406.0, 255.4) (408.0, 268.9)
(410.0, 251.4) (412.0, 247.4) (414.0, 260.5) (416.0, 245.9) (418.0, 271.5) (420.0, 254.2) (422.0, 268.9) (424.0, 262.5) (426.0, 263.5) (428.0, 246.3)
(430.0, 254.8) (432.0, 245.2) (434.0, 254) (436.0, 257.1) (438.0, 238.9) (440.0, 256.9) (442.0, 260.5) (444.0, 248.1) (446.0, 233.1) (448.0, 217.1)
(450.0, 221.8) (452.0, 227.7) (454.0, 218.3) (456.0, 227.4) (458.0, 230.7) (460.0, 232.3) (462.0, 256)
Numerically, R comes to -3.1 Hz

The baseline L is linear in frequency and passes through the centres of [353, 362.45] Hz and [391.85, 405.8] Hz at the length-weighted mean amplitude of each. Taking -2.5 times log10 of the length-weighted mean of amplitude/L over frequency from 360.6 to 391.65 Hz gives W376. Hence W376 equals -0.138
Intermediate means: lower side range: 229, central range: 278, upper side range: 265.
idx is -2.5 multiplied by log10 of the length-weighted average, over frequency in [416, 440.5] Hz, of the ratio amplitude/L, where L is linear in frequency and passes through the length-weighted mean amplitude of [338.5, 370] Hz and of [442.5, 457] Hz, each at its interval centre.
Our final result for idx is -0.15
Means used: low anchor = 206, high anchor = 229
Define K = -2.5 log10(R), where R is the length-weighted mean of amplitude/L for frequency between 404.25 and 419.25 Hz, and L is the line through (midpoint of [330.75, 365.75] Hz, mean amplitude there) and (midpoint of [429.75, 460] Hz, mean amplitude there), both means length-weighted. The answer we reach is -0.15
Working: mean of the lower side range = 199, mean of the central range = 258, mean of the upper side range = 239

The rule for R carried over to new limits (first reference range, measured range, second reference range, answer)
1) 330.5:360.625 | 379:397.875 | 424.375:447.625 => -4.76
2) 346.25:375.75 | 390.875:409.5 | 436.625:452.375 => -2.18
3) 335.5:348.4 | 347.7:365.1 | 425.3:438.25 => -4.01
